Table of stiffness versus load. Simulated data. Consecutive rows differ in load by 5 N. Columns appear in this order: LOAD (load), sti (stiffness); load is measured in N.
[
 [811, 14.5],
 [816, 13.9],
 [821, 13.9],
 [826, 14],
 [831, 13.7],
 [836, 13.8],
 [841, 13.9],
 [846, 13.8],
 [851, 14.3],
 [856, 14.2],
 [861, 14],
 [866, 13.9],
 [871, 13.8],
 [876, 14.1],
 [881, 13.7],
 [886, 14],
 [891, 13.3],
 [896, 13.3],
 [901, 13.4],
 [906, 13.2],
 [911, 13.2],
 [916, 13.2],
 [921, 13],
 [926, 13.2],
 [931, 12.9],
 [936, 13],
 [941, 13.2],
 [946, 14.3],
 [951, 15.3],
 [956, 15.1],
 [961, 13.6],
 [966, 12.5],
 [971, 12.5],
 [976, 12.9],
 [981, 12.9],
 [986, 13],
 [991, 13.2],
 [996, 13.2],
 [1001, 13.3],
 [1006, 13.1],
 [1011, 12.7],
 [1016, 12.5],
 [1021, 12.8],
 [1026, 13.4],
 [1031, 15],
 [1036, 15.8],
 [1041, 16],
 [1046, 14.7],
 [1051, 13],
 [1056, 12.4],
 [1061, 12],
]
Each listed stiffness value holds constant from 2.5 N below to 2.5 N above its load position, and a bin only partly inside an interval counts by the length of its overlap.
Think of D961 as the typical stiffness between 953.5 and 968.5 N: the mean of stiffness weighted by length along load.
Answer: 13.7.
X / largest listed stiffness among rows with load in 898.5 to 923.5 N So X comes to 13.4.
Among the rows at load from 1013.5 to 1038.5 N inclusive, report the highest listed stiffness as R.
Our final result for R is 15.8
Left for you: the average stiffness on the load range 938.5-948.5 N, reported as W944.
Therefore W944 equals 13.8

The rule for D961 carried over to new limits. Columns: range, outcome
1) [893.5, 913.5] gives 13.3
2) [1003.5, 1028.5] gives 12.9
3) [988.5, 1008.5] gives 13.2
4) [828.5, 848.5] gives 13.8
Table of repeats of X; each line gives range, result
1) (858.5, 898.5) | 14.1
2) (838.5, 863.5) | 14.3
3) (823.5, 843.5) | 14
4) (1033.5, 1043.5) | 16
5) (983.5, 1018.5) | 13.3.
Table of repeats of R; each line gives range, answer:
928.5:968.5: 15.3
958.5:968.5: 13.6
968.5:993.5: 13.2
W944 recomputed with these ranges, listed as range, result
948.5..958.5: 15.2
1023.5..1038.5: 14.7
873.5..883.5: 13.9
